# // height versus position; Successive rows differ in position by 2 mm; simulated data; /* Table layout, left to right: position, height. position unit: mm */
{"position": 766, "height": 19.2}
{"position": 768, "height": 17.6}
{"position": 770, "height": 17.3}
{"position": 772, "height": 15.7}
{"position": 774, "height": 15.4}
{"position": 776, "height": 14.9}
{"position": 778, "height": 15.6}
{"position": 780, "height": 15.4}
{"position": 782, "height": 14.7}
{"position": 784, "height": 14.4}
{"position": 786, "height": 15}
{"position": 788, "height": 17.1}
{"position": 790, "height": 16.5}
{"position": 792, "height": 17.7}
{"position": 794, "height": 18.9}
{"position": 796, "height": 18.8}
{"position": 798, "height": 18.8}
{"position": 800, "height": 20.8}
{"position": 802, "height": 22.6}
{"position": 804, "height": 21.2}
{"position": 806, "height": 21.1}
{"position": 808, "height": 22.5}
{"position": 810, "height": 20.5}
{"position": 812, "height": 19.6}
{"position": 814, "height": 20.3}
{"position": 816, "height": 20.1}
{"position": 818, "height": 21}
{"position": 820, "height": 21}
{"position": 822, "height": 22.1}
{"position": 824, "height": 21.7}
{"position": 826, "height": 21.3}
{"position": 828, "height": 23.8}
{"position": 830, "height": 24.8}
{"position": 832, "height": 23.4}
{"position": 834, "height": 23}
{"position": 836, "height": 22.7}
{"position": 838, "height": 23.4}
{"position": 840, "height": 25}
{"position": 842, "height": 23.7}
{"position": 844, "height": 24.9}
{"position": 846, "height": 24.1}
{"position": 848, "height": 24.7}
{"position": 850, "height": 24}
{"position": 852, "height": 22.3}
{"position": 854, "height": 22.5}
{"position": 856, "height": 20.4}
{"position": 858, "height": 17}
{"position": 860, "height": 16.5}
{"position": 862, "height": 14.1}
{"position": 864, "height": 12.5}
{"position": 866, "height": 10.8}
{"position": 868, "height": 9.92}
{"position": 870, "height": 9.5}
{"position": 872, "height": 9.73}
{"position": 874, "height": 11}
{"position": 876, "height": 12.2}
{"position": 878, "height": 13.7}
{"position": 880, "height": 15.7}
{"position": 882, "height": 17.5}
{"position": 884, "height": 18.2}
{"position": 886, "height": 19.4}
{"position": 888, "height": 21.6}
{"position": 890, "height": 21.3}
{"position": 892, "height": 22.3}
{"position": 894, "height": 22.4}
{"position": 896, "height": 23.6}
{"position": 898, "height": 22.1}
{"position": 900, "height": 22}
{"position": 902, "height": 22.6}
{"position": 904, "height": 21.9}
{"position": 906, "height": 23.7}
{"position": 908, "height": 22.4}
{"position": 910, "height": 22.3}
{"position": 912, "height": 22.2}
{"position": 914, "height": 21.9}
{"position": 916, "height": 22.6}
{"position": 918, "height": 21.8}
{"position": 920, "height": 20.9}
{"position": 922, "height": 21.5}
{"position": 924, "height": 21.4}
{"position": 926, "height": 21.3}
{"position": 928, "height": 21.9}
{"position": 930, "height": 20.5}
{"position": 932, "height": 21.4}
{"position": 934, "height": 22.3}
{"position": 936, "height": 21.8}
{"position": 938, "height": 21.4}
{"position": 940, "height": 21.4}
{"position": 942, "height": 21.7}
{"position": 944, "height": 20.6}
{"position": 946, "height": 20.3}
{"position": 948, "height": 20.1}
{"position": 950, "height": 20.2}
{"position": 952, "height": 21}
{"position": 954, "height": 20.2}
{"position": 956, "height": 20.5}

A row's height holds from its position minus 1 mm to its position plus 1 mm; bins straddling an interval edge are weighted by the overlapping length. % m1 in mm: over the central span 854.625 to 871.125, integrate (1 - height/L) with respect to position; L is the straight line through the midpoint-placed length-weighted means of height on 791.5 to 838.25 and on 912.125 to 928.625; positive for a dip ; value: 5.7 mm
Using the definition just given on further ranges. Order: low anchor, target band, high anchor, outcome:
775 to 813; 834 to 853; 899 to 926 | -3.83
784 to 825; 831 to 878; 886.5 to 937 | 5.03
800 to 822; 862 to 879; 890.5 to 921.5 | 8.16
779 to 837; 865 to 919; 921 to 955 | 5.41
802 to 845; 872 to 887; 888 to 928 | 4.84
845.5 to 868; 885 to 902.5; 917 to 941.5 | -1.66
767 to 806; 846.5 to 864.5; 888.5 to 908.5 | 0.68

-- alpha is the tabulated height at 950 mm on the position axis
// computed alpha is 20.2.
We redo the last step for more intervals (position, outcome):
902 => 22.6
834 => 23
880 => 15.7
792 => 17.7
